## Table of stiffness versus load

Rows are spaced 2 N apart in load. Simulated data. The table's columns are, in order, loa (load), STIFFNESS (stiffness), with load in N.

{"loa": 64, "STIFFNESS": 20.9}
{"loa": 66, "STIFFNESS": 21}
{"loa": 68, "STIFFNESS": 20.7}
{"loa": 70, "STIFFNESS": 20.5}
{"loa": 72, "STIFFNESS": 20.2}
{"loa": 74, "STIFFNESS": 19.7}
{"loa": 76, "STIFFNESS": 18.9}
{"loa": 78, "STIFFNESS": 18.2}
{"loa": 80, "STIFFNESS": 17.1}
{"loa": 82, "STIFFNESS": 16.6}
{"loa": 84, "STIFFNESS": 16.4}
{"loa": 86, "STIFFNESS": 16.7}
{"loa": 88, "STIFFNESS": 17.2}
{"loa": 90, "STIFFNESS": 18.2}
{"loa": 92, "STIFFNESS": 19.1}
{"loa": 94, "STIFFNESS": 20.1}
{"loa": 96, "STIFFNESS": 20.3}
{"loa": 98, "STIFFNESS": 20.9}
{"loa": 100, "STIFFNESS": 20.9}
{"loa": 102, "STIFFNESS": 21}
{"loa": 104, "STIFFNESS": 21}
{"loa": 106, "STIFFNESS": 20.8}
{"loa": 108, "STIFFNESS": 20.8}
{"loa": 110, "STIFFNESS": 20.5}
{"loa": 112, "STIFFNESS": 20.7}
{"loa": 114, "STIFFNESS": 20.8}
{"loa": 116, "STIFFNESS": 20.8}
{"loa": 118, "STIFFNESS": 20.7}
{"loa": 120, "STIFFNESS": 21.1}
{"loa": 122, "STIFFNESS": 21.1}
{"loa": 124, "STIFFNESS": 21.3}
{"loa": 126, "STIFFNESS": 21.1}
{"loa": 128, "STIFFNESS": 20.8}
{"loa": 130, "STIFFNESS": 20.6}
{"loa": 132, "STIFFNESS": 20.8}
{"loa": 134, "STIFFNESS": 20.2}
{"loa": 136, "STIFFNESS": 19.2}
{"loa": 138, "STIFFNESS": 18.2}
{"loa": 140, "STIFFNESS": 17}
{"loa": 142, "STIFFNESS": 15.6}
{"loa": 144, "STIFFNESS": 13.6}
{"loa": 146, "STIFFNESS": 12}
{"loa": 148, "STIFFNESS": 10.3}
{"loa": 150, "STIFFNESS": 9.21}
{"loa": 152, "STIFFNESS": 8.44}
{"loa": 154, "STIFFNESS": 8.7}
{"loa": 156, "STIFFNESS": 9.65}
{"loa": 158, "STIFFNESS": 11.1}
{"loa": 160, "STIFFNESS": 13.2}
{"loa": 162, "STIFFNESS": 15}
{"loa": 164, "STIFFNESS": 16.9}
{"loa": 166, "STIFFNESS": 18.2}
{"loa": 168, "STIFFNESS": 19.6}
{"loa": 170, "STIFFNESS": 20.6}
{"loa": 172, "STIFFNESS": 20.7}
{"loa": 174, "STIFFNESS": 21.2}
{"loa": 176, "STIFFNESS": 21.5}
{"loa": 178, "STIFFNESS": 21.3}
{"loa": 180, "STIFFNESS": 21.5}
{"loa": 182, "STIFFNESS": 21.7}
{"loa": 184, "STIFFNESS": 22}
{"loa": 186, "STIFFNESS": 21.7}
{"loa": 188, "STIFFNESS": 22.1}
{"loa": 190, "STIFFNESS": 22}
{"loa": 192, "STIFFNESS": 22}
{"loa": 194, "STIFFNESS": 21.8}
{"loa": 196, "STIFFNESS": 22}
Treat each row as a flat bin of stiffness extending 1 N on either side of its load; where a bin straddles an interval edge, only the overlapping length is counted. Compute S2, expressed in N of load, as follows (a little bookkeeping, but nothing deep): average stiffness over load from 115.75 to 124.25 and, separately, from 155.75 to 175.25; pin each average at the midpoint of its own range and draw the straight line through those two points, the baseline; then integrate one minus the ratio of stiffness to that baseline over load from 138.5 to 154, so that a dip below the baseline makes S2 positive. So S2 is 5.4 N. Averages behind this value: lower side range 21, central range 12.3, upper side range 16.9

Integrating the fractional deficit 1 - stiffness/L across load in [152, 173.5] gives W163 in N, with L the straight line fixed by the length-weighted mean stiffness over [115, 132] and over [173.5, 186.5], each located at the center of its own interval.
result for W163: 6.24 N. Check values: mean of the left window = 20.9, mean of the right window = 21.6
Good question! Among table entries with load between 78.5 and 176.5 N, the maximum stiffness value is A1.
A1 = 21.5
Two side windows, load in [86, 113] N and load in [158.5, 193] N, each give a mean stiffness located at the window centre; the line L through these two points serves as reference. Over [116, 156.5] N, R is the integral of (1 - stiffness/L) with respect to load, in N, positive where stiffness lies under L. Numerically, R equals 6.7 N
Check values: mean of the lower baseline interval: 20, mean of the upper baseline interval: 19.9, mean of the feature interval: 16.7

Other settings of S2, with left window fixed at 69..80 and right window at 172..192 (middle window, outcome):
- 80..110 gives 0.7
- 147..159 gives 6.5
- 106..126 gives -0.7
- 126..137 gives 0.1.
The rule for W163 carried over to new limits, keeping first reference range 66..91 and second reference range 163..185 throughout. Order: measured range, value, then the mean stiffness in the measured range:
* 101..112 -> -1.0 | 20.8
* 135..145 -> 1.5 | 16.7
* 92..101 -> -0.7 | 20.4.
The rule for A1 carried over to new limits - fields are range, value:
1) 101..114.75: 21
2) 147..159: 11.1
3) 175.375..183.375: 21.7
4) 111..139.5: 21.3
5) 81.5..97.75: 20.3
